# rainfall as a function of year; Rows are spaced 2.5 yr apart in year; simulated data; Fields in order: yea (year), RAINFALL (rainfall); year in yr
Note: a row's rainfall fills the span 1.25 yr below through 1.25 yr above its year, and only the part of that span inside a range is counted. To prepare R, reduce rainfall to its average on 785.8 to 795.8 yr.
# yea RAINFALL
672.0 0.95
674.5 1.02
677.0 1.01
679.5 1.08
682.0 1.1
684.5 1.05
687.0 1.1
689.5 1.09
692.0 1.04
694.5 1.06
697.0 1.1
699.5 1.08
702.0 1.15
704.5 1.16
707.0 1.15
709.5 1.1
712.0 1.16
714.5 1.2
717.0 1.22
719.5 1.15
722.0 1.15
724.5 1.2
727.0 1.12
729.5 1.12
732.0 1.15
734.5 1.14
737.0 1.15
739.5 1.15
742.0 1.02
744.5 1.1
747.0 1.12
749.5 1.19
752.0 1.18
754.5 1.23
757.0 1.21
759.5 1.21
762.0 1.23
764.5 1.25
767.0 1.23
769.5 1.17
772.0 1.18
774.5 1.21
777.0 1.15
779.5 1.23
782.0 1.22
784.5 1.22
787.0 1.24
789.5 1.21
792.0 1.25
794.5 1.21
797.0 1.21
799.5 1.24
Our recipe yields 1.23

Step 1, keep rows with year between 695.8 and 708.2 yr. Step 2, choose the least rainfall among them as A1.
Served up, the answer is 1.08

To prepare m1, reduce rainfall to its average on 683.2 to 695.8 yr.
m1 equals 1.07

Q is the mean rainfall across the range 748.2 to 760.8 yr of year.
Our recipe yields 1.2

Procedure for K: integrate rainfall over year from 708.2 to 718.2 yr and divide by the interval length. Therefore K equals 1.17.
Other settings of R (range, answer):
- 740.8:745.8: 1.06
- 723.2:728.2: 1.16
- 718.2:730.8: 1.15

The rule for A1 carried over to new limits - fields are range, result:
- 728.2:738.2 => 1.12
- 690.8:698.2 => 1.04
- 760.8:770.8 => 1.17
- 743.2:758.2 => 1.1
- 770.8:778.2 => 1.15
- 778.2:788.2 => 1.22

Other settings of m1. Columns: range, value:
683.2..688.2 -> 1.07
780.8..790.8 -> 1.22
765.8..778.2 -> 1.19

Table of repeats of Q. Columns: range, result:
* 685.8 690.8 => 1.09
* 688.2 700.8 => 1.07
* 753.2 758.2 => 1.22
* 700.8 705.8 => 1.16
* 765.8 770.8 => 1.2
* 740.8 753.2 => 1.12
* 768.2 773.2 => 1.18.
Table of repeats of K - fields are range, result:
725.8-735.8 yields 1.13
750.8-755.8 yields 1.21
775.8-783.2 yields 1.2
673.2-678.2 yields 1.01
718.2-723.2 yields 1.15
